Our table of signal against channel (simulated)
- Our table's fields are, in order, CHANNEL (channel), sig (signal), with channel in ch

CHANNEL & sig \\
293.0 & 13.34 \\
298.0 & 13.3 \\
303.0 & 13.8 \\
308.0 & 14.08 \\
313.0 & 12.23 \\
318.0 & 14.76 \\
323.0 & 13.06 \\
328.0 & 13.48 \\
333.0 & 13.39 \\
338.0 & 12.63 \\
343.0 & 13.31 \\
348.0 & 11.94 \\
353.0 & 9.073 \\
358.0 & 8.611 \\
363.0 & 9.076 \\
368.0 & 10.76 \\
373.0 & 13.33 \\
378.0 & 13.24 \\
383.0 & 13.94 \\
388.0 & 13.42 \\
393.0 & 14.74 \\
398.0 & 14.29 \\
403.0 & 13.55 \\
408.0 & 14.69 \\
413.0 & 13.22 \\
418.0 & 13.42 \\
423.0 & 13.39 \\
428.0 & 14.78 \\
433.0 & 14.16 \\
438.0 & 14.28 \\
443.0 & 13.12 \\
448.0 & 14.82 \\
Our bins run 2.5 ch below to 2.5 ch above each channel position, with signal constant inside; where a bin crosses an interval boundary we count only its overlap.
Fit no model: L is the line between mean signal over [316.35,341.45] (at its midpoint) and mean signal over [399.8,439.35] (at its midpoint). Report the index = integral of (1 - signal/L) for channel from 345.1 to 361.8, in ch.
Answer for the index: 4.51 ch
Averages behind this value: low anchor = 13.4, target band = 9.89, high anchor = 13.9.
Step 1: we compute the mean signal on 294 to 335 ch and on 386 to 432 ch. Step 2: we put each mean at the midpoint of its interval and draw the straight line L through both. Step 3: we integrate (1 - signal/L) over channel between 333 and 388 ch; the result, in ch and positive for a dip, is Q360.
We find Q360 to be 7.90 ch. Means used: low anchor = 13.5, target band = 11.8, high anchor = 14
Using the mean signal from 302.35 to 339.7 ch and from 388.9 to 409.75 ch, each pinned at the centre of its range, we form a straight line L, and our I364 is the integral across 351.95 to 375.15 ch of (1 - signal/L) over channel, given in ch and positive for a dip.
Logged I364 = 6.2 ch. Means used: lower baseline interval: 13.4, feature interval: 10.2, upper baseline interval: 14.2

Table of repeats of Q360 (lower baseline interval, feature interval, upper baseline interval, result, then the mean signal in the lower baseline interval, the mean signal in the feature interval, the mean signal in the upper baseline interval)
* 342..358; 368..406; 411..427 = -4.18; 10.8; 13.6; 13.5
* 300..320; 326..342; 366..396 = 0.45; 13.7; 13.2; 13.3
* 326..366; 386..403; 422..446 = -1.65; 11.4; 14.1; 14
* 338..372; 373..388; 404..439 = -1.93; 10.7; 13.5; 14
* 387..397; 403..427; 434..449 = 0.65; 14.2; 13.7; 14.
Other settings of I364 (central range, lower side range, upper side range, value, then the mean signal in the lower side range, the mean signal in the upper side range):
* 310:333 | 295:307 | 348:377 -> -1.6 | 13.6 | 10.5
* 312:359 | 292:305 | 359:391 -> 1.8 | 13.5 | 12.2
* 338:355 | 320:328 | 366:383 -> 1.8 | 13.3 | 12.7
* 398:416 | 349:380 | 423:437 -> -1.2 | 10.7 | 14.3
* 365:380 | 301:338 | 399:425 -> 1.4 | 13.5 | 13.7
